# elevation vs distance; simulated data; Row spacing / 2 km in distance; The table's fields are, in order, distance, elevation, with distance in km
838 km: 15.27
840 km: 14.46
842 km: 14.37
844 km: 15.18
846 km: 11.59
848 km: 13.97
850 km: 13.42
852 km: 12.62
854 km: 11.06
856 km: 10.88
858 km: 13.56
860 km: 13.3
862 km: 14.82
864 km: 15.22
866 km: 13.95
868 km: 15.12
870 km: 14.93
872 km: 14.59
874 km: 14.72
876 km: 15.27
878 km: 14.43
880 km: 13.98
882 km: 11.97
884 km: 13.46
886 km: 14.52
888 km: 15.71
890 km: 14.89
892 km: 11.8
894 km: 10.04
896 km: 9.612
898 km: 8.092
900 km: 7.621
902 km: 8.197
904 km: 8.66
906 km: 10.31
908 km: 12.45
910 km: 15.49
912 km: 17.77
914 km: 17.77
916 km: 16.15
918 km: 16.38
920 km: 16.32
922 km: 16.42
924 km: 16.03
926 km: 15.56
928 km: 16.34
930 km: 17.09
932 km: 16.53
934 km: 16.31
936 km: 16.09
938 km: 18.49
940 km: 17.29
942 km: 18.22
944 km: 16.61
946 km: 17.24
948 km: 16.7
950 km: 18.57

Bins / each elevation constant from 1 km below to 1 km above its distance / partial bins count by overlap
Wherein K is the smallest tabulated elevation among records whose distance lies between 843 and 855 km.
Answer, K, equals 11.06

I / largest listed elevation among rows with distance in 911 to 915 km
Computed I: 17.77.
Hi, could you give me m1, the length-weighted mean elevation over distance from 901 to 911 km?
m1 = 11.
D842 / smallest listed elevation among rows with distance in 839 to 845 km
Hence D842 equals 14.37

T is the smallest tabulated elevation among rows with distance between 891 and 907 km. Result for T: 7.621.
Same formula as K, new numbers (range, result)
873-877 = 14.72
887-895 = 10.04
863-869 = 13.95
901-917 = 8.197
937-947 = 16.61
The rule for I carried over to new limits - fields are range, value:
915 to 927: 16.42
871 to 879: 15.27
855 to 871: 15.22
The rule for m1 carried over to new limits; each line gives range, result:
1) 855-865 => 13.6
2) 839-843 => 14.4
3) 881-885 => 12.7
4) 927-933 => 16.7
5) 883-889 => 14.6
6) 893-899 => 9.25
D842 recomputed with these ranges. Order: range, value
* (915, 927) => 15.56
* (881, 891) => 11.97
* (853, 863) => 10.88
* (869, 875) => 14.59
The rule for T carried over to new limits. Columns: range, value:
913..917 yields 16.15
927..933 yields 16.34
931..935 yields 16.31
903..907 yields 8.66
